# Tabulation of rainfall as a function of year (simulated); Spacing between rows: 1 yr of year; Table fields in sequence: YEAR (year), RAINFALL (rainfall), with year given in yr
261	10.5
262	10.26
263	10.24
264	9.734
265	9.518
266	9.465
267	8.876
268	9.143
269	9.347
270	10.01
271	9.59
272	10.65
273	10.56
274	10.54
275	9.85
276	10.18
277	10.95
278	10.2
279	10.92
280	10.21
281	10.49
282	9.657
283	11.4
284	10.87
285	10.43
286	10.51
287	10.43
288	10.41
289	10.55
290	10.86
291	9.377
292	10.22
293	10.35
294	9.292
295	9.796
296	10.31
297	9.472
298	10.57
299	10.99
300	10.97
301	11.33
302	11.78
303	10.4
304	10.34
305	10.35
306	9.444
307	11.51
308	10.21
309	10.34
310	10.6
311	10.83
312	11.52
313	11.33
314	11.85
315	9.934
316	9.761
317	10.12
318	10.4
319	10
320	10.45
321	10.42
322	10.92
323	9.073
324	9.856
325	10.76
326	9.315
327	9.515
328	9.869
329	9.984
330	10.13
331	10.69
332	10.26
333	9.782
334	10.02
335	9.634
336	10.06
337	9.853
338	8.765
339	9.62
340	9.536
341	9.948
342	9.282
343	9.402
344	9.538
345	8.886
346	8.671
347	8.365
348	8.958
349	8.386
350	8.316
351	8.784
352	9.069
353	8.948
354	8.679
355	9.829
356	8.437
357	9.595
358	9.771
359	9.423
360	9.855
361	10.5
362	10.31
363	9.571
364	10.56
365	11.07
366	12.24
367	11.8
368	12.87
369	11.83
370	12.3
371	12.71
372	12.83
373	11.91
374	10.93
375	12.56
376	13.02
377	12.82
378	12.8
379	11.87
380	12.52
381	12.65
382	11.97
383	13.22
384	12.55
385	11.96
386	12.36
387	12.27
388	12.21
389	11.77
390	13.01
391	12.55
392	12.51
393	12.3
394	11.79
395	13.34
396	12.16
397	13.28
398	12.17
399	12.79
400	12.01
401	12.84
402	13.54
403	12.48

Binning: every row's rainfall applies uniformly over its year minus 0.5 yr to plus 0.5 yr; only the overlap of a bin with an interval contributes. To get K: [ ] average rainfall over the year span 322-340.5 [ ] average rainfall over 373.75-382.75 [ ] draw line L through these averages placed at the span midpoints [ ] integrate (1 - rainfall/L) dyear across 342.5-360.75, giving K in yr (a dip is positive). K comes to 3.1 yr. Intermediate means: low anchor 9.85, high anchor 12.4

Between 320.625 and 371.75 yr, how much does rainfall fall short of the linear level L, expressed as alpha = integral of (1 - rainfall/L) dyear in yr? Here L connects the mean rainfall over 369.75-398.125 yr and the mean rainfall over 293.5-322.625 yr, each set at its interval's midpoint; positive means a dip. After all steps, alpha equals 6.9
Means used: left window 10.5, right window 12.4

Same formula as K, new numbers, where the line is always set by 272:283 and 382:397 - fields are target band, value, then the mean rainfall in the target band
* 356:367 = 1.5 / 10.3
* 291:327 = 1.9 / 10.4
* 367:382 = -0.2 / 12.4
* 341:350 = 2.1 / 8.96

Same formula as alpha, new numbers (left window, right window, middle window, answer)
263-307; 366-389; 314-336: 2.1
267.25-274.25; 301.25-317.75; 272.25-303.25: -0.6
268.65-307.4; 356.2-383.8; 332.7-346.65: 2.1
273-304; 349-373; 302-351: 2.2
